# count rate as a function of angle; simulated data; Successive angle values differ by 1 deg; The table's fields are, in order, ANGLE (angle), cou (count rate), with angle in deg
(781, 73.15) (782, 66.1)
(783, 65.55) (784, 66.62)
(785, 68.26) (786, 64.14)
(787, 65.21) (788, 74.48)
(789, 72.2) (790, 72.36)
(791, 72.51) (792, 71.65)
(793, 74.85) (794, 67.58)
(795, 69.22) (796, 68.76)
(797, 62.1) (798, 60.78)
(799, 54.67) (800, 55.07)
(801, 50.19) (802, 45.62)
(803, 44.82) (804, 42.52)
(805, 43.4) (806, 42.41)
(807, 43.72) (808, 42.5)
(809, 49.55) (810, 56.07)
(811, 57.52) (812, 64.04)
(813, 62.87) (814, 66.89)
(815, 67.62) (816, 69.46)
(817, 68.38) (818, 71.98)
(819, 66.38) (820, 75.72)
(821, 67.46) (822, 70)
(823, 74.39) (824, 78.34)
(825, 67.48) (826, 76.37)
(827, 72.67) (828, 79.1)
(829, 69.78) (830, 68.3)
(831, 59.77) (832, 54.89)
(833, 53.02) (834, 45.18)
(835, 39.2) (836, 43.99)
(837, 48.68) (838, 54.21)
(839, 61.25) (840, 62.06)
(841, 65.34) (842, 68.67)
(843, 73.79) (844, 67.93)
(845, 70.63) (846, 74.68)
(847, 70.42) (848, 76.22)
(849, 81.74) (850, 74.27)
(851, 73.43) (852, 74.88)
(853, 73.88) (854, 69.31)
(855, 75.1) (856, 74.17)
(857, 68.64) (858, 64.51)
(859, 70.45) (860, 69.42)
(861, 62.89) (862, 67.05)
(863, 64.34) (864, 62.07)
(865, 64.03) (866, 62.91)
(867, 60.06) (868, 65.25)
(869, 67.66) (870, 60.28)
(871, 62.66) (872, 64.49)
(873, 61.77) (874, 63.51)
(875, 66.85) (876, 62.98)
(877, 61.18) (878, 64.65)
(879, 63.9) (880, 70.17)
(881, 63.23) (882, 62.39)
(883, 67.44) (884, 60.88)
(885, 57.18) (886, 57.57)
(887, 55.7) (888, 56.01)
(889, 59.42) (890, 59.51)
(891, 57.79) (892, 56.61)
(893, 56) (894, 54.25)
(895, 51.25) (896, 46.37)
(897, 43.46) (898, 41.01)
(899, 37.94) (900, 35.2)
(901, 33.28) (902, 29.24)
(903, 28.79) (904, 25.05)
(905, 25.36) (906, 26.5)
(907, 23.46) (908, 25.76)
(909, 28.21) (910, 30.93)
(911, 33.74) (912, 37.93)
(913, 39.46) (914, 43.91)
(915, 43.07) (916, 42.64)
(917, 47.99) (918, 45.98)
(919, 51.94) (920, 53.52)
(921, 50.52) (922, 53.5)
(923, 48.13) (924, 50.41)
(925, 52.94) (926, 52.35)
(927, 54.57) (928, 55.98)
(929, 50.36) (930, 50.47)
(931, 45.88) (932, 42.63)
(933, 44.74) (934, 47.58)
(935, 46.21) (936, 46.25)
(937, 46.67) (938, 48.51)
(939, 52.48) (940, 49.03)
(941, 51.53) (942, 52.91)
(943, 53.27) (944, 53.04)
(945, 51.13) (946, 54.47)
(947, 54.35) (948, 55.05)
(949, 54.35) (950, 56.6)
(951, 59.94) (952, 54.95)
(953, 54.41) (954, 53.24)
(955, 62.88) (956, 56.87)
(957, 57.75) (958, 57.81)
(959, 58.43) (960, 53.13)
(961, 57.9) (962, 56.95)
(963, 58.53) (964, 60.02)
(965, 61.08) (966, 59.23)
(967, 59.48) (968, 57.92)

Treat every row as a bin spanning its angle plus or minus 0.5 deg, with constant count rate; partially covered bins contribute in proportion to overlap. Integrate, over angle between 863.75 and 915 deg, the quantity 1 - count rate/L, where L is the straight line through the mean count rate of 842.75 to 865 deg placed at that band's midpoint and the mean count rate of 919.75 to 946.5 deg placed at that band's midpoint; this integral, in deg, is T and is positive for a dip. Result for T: 9.5 deg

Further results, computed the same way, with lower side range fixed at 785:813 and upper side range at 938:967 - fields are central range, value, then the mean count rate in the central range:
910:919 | 2.35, 41.8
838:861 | -4.95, 70.4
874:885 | -1.29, 64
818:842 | -2.10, 63.5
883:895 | -0.09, 57.5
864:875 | -1.12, 63.4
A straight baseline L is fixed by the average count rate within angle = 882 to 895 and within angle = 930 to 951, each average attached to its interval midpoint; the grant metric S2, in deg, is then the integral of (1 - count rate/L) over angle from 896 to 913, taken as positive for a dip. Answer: 7.17 deg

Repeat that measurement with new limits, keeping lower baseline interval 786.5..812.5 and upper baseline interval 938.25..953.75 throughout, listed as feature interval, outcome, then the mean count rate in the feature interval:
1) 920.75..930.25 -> 0.4 deg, 52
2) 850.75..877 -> -4.6 deg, 66.5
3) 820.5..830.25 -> -2.5 deg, 72.5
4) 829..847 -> -0.9 deg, 60.1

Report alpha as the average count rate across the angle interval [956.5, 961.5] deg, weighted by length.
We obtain 57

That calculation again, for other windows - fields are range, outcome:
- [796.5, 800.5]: 58.2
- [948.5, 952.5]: 56.5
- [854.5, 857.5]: 72.6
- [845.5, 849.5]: 75.8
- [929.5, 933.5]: 45.9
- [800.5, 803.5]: 46.9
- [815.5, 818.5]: 69.9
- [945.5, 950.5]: 55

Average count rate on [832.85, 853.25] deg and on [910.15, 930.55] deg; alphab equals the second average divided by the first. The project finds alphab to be 0.7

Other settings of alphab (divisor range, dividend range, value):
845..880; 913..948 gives 0.73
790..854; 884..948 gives 0.73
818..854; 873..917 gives 0.72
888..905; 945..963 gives 1.27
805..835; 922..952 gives 0.82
